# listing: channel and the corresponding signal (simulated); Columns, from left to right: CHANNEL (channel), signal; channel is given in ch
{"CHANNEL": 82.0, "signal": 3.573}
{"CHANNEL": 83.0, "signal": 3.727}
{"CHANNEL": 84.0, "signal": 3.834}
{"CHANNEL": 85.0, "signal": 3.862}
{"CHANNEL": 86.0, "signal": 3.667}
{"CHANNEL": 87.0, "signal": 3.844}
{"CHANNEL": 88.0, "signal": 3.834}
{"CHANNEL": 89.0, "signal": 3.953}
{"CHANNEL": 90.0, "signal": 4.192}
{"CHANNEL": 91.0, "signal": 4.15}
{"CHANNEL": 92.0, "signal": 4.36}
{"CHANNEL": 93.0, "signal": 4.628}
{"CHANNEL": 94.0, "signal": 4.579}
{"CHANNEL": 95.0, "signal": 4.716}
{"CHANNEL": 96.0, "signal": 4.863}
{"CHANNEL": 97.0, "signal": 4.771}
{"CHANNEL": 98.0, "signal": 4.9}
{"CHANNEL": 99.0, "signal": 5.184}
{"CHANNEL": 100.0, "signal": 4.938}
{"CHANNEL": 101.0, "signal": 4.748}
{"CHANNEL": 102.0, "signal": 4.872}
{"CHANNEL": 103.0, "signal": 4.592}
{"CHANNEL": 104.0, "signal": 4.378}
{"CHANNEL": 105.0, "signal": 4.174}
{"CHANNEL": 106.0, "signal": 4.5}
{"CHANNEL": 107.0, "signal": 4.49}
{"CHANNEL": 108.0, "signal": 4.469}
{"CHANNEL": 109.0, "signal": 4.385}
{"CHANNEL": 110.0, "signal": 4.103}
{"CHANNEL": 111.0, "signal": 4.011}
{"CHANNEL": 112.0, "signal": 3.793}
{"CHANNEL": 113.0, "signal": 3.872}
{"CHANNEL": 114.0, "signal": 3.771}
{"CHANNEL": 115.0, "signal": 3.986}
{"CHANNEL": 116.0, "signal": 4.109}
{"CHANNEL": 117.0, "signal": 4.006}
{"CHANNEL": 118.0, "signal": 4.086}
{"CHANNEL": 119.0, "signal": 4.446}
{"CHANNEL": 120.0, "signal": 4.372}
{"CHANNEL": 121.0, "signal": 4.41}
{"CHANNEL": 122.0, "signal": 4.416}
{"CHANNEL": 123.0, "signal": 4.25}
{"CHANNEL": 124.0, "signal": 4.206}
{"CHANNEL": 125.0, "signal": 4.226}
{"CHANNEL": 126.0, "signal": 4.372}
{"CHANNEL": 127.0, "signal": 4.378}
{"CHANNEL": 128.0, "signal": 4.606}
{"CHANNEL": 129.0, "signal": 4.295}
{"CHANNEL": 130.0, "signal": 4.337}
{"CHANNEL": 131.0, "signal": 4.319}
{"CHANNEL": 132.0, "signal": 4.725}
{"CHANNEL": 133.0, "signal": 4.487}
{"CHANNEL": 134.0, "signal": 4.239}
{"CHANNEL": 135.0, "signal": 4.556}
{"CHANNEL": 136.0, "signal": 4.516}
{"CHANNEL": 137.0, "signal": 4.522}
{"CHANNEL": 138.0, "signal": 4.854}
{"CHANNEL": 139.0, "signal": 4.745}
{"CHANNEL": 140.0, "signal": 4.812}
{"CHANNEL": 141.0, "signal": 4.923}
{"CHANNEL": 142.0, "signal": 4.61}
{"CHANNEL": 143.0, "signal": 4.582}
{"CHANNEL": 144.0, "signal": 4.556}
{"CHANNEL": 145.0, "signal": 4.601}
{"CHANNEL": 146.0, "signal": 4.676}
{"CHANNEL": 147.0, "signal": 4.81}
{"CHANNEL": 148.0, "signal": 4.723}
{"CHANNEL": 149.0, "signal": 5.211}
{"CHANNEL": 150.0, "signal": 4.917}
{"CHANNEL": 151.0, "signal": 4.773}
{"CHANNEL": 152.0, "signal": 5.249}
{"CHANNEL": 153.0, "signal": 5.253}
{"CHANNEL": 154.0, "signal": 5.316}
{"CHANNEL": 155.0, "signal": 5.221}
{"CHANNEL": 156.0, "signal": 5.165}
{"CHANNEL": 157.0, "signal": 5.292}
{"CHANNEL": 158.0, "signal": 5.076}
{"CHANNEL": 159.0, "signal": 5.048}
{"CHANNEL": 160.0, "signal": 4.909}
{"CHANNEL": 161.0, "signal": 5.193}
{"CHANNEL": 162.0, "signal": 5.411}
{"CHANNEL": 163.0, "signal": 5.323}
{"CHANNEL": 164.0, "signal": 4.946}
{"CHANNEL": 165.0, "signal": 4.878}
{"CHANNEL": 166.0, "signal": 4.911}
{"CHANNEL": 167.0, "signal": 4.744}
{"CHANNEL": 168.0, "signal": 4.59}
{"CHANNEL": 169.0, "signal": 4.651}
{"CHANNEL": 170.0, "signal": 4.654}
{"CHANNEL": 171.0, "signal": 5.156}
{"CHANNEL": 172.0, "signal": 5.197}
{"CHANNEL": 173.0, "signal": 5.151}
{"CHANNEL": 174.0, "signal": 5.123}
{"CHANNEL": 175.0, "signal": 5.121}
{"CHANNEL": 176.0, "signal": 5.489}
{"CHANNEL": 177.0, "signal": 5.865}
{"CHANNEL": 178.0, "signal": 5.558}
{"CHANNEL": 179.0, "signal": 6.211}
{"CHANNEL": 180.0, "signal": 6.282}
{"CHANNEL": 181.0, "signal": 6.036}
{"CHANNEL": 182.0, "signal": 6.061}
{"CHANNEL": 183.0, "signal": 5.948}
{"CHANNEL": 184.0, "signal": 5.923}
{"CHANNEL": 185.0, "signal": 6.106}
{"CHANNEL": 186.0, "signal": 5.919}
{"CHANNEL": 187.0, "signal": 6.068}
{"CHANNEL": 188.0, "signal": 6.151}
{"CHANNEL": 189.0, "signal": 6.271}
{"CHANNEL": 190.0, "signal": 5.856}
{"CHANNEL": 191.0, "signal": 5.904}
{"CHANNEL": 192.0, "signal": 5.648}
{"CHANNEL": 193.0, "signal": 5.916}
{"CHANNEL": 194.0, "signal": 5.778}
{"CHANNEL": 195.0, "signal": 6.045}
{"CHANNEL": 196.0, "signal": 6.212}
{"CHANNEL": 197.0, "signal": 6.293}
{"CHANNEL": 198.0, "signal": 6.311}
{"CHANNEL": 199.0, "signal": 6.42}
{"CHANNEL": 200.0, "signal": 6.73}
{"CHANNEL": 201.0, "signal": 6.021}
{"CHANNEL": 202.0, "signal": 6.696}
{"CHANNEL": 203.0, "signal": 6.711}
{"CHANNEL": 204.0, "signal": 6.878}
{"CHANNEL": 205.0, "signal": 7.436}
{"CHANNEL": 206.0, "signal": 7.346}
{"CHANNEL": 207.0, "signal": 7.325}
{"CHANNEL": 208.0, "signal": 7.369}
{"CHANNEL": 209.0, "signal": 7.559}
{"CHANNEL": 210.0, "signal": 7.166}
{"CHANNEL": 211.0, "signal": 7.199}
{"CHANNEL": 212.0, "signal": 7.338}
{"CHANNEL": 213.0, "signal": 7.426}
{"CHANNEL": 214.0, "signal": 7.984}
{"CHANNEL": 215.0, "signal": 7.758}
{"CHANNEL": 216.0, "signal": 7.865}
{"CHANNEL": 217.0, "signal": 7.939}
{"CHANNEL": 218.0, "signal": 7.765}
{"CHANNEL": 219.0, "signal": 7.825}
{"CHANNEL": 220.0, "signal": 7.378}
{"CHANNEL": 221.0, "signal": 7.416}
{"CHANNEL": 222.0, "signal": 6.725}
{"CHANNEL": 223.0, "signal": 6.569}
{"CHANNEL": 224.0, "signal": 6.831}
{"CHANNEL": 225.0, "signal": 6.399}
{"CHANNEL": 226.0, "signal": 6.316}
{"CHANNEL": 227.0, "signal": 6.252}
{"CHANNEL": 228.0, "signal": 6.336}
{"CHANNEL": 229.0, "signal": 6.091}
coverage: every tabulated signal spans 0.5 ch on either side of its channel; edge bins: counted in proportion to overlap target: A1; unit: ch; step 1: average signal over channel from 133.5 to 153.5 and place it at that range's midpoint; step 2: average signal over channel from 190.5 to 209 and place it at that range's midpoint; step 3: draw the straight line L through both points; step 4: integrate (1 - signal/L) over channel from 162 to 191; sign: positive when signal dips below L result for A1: 1.48 ch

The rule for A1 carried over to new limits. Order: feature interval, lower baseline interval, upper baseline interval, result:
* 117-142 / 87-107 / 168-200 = 2.70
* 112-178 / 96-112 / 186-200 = 6.75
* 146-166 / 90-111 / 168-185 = 0.70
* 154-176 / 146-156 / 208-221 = 2.10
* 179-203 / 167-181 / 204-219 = 0.65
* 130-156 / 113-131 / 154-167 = -0.28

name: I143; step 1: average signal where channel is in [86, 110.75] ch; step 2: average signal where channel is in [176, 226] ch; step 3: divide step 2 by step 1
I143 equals 1.49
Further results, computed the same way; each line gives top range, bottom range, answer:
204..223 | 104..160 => 1.64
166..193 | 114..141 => 1.27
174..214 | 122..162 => 1.35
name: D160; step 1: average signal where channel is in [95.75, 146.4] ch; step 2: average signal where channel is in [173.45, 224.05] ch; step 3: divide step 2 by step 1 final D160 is 1.5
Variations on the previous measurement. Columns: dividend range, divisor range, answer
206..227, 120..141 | 1.63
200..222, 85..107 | 1.64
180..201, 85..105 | 1.36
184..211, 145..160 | 1.29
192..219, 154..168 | 1.37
